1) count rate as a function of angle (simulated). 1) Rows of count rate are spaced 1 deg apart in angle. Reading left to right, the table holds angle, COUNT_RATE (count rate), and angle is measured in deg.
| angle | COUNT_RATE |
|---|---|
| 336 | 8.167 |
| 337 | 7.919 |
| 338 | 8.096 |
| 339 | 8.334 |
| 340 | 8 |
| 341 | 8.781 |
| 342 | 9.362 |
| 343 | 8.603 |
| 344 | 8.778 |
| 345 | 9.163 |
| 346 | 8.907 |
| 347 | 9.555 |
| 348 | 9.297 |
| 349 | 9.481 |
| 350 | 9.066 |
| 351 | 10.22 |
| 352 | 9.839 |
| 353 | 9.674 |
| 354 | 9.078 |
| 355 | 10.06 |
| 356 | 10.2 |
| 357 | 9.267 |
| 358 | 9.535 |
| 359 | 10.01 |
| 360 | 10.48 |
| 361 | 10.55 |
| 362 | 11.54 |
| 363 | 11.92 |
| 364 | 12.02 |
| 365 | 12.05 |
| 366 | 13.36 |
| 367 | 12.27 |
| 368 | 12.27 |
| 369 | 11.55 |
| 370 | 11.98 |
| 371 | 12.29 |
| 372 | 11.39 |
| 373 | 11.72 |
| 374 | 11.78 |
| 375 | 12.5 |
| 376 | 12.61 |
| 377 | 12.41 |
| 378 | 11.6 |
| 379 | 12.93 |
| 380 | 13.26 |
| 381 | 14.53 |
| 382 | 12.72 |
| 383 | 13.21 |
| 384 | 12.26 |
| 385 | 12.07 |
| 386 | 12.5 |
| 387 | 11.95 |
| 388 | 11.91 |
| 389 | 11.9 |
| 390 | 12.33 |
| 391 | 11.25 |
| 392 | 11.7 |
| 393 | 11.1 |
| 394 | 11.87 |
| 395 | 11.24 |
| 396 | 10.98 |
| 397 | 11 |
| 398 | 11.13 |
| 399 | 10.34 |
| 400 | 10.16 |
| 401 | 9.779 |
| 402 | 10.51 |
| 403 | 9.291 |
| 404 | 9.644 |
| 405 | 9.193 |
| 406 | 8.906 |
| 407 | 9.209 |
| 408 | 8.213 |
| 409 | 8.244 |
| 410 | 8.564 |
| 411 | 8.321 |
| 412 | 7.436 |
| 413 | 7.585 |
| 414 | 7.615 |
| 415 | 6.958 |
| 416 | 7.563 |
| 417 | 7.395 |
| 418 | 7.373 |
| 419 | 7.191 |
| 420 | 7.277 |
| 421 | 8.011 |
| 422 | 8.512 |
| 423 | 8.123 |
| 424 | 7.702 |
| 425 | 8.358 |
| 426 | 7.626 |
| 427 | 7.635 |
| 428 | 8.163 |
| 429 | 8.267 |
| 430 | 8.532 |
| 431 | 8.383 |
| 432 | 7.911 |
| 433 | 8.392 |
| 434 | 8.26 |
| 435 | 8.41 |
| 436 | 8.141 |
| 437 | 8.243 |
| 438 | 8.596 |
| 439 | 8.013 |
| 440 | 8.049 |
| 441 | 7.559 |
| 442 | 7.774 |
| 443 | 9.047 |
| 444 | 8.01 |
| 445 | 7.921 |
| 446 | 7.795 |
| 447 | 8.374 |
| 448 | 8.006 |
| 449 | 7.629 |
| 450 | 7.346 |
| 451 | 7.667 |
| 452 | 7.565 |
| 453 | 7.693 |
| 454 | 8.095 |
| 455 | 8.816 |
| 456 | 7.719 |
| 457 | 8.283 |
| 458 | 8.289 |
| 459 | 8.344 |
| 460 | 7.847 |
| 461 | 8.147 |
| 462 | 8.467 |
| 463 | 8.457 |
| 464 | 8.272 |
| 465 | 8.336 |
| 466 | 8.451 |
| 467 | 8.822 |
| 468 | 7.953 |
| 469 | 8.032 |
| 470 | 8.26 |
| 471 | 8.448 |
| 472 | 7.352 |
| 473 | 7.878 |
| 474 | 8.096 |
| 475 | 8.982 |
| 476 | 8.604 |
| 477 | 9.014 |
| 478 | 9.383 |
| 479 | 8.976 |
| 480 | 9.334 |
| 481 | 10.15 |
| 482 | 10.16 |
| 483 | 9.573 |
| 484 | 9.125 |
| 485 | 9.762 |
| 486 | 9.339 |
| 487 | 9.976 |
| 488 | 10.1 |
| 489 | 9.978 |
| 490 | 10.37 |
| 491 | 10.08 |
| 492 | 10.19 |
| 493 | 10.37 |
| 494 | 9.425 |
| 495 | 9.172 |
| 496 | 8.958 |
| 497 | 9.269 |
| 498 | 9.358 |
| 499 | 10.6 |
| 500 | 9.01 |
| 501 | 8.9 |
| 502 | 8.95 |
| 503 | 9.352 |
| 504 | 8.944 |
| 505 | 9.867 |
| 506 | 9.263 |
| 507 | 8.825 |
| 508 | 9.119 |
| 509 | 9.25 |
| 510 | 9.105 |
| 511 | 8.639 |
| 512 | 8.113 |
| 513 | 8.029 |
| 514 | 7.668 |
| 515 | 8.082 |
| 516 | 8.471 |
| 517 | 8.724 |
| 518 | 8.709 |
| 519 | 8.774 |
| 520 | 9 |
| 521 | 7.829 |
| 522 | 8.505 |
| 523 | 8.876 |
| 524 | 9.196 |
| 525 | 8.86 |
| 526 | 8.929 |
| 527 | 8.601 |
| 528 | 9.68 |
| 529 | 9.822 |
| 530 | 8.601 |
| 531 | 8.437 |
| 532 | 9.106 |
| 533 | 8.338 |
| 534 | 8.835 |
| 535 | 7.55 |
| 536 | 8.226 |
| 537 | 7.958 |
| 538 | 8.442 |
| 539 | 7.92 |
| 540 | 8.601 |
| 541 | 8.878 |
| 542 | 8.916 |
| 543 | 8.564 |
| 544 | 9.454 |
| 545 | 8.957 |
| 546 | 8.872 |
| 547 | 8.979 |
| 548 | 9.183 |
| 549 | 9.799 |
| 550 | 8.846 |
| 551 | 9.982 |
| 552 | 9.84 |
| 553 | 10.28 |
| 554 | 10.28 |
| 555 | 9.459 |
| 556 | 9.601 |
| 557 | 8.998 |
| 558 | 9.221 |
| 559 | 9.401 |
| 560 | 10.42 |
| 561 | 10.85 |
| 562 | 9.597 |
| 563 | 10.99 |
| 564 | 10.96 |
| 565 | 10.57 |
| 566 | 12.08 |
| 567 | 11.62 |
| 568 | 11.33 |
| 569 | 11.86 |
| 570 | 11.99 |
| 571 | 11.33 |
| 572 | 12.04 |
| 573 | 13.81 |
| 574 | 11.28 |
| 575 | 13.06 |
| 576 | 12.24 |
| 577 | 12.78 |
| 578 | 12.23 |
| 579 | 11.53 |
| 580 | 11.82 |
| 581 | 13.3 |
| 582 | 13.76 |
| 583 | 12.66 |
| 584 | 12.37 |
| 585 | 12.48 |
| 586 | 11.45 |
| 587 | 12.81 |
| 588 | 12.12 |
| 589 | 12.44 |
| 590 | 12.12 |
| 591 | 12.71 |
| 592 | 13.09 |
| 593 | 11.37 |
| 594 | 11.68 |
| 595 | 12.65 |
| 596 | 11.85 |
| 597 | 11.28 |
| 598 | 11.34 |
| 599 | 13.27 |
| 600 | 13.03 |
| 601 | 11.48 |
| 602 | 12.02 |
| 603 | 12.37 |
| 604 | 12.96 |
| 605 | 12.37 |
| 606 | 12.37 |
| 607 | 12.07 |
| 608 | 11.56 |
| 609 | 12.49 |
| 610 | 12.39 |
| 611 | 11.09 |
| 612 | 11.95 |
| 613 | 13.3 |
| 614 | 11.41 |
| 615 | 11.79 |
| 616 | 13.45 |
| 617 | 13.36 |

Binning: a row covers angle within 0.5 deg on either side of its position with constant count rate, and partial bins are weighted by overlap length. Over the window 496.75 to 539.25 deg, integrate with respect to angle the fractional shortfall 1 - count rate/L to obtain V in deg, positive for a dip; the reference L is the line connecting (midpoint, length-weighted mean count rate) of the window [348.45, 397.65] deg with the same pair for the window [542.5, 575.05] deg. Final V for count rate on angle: 7.3 deg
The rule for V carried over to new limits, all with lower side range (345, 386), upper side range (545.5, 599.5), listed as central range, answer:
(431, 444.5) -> 3.7 deg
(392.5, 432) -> 8.7 deg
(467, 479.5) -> 3.2 deg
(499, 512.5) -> 2.7 deg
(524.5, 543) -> 4.4 deg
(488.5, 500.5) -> 1.7 deg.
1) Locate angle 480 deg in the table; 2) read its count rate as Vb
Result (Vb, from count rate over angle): 9.334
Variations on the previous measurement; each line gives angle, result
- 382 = 12.72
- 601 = 11.48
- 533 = 8.338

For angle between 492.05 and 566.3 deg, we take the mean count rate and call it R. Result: 9.15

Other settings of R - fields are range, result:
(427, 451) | 8.1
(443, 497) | 8.71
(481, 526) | 9.19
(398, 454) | 8.25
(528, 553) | 8.88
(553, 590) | 11.5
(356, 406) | 11.5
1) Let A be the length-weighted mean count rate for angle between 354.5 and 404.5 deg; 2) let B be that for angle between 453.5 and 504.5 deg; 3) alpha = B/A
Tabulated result 0.8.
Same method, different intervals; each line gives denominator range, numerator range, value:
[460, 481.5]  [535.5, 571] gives 1.14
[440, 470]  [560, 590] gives 1.48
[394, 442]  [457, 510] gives 1.06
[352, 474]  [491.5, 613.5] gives 1.09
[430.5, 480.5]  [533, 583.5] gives 1.26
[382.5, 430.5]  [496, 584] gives 1.03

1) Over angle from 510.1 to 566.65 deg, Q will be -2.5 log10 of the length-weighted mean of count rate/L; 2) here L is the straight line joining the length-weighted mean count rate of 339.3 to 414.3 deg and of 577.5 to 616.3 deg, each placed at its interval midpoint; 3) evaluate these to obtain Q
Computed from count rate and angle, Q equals 0.29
